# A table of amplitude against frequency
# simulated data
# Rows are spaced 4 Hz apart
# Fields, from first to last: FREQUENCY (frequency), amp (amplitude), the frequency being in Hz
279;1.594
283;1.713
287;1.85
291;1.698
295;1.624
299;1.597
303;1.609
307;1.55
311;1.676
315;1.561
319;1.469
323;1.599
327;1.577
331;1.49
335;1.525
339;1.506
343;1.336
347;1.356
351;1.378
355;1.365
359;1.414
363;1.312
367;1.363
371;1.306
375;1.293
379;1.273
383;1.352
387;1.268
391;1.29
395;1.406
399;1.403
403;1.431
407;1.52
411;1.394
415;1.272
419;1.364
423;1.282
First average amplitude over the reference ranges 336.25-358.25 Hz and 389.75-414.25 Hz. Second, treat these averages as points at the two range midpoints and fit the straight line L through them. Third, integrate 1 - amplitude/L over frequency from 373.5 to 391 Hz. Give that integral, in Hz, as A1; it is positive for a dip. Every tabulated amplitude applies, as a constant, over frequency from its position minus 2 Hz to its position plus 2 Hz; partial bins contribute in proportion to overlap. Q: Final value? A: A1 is 1.3 Hz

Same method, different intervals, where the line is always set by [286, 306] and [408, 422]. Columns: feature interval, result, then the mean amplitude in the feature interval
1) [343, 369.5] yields 2.5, 1.36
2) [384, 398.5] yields 0.8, 1.33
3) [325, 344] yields 0.8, 1.49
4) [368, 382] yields 1.5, 1.3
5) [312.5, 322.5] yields 0.4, 1.54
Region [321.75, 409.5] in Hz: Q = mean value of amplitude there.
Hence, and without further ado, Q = 1.4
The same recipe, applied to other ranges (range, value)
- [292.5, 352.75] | 1.53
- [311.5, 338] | 1.54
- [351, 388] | 1.33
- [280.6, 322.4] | 1.63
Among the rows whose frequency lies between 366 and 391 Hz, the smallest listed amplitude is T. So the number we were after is 1.268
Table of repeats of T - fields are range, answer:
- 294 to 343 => 1.336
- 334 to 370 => 1.312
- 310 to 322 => 1.469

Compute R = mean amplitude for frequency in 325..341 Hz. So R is 1.52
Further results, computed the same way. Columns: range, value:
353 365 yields 1.36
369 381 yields 1.29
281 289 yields 1.78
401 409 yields 1.48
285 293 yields 1.77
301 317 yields 1.6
